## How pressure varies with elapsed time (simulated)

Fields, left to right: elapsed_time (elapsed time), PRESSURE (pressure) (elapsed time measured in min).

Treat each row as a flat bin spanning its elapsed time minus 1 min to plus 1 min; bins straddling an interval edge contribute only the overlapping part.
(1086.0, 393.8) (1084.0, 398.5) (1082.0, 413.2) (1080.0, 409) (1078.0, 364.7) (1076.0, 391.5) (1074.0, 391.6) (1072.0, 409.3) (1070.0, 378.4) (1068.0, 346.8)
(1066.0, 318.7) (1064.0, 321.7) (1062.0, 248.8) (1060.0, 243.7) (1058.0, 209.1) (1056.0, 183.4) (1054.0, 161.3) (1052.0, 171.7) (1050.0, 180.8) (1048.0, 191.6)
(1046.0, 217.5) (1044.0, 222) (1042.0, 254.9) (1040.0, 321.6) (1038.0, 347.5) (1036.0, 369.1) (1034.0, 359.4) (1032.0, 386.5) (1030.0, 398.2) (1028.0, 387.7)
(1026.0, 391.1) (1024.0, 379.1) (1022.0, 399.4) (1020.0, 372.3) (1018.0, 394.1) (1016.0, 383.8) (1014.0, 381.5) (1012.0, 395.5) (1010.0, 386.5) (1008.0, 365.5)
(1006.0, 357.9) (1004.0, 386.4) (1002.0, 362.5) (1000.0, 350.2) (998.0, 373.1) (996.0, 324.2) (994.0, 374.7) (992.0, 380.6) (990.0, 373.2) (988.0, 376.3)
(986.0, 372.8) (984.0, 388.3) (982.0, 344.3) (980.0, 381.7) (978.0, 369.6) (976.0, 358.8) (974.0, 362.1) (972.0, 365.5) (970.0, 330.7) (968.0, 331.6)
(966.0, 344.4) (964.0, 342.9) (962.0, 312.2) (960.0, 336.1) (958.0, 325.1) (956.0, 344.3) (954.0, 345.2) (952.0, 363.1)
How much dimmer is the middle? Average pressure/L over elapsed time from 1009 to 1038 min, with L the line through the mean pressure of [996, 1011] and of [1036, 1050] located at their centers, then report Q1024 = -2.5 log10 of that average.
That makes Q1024 -0.22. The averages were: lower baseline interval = 366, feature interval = 383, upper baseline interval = 261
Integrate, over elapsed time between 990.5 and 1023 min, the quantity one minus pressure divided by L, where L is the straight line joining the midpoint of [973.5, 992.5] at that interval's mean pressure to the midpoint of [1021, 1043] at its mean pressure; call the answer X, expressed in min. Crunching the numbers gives -0.6 min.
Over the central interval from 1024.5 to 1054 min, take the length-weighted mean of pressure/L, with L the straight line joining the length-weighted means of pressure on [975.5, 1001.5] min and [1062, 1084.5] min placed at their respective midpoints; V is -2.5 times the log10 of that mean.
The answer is 0.24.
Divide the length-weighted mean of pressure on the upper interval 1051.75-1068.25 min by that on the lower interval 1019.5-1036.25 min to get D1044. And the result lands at 0.64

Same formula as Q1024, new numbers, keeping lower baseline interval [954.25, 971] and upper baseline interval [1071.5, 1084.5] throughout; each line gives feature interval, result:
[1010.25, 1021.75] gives -0.07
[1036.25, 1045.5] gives 0.28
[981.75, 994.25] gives -0.08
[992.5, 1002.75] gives -0.02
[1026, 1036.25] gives -0.03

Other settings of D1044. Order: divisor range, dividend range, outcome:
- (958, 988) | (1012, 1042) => 1.06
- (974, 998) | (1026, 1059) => 0.75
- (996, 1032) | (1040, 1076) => 0.70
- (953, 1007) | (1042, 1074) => 0.72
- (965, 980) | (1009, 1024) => 1.09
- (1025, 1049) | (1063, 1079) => 1.14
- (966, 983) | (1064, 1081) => 1.05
